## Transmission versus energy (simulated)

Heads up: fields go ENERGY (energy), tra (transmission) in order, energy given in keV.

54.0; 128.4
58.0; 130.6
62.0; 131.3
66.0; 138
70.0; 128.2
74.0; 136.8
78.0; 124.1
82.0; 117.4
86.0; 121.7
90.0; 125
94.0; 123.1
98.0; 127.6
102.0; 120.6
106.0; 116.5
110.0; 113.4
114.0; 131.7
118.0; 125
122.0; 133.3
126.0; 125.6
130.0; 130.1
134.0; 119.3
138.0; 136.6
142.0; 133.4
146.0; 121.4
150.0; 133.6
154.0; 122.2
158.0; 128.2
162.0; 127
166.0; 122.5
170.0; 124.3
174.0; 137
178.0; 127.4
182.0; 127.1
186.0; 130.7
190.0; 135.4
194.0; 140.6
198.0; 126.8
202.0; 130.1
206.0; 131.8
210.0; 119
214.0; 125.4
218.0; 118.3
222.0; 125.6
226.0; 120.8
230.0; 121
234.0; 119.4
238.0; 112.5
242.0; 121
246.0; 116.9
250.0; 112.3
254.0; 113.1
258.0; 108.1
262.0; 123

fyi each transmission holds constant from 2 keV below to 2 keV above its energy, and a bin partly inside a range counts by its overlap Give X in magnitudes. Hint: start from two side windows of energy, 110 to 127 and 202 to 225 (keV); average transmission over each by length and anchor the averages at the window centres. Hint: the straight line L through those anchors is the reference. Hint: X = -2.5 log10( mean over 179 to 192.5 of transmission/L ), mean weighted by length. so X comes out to -0.05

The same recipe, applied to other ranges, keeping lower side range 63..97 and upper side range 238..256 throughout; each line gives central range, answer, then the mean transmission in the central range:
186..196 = -0.15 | 137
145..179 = -0.05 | 127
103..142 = -0.02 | 126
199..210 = -0.09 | 128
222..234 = -0.04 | 121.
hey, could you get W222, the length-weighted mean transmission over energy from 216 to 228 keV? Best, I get 122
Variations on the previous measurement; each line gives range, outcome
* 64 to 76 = 134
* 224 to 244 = 119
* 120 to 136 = 127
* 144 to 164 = 126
